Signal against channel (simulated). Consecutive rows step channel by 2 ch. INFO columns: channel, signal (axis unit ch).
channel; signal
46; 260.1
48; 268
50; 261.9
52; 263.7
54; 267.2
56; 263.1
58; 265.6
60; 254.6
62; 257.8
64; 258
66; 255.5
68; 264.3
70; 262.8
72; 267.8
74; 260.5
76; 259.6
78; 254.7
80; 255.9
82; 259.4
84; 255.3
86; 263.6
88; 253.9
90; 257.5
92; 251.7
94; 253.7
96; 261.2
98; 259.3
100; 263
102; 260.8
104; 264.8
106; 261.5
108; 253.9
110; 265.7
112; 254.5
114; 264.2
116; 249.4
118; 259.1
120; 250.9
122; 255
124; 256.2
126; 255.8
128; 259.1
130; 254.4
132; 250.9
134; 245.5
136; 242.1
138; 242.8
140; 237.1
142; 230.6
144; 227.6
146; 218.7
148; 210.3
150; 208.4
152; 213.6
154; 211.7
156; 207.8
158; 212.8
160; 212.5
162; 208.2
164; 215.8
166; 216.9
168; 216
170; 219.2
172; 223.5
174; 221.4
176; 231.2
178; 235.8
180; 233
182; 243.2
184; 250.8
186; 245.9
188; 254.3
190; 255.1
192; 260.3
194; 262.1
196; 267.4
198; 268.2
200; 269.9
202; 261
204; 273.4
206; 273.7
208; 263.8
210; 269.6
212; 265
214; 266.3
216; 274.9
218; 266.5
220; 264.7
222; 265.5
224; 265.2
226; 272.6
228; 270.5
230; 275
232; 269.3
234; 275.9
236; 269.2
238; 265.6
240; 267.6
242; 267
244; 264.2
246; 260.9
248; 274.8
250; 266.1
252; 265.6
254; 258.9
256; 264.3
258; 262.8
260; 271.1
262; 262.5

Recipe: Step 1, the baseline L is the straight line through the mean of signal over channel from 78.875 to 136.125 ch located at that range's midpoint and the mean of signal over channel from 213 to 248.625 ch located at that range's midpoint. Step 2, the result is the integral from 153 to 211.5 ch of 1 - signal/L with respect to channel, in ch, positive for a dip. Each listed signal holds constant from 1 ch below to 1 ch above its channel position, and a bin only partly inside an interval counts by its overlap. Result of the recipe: 5.1 ch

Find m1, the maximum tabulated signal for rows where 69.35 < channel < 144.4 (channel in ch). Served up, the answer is 267.8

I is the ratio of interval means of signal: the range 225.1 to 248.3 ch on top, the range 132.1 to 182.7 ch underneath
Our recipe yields 1.2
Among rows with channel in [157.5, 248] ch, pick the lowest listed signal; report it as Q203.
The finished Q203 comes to 208.2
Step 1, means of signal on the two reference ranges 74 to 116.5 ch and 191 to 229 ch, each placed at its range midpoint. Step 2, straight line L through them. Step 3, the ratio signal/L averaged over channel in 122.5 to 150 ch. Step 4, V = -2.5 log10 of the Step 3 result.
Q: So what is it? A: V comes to 0.094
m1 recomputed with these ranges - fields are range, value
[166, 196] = 267.4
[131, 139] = 250.9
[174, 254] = 275.9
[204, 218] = 274.9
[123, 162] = 259.1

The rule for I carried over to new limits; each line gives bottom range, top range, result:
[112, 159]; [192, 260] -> 1.12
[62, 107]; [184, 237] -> 1.03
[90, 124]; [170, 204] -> 0.96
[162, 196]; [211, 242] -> 1.14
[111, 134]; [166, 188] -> 0.91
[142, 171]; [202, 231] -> 1.25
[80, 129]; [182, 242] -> 1.03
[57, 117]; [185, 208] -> 1.01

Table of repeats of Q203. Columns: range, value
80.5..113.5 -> 251.7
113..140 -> 237.1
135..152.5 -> 208.4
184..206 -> 245.9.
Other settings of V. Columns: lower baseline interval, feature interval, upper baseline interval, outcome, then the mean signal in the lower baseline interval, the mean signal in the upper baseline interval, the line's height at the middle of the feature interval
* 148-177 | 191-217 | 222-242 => -0.083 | 215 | 270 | 248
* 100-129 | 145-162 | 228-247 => 0.229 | 258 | 268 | 261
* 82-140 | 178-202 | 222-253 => 0.037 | 256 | 269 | 264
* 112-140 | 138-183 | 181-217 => 0.163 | 252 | 262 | 257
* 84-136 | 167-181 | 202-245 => 0.168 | 257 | 269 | 263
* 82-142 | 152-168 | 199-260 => 0.219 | 255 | 268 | 260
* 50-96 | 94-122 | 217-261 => 0.010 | 259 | 267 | 261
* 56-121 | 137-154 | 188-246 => 0.177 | 259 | 267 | 263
